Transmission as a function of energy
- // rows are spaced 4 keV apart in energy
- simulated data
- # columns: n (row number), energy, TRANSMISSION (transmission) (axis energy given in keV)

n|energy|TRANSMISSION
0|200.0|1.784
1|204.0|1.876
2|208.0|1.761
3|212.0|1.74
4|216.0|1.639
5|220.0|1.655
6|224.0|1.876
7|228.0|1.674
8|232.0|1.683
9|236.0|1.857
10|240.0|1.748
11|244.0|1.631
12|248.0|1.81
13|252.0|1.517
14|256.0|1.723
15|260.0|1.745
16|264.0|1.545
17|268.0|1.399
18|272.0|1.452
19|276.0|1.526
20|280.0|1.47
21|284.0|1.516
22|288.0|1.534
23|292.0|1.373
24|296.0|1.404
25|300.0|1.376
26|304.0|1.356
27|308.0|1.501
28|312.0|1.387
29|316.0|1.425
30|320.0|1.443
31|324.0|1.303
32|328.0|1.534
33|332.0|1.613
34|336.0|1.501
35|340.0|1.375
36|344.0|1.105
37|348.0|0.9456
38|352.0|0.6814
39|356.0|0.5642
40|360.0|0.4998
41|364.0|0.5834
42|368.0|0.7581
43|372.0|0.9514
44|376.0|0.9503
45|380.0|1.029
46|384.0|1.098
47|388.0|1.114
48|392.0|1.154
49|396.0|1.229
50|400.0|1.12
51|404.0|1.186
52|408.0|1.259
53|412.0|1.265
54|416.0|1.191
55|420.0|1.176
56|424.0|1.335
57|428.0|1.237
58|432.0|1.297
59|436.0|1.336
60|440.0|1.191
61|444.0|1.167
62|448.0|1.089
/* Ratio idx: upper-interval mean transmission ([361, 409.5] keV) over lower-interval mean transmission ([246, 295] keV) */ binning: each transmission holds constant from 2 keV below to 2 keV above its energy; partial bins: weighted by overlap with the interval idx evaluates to 0.66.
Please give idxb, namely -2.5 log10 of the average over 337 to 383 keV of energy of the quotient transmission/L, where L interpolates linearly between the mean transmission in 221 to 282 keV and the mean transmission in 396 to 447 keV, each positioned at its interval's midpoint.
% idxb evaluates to 0.49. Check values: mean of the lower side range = 1.64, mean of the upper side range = 1.23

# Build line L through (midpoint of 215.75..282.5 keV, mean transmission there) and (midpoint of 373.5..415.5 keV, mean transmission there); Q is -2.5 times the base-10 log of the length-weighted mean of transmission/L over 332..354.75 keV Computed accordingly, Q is 0.16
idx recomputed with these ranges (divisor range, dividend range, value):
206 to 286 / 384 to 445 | 0.74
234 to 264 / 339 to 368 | 0.47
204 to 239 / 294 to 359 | 0.73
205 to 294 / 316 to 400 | 0.66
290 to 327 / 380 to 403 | 0.81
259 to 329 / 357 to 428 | 0.72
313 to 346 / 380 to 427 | 0.84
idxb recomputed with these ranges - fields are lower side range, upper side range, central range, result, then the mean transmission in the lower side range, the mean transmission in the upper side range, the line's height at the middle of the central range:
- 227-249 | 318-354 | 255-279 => 0.03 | 1.73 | 1.28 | 1.6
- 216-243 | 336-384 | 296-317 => -0.14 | 1.74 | 0.895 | 1.24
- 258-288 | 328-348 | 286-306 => 0.04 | 1.52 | 1.37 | 1.47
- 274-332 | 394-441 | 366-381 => 0.39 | 1.45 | 1.24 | 1.32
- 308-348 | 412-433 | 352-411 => 0.33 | 1.39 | 1.25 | 1.31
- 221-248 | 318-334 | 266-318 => 0.10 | 1.75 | 1.47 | 1.57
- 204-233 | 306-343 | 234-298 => 0.02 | 1.73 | 1.44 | 1.6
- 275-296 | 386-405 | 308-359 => 0.09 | 1.47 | 1.16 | 1.34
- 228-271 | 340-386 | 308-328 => -0.20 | 1.66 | 0.857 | 1.18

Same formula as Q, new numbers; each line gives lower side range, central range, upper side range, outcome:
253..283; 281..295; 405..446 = 0.03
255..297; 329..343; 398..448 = -0.06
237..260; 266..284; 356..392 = 0.04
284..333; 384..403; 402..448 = 0.12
